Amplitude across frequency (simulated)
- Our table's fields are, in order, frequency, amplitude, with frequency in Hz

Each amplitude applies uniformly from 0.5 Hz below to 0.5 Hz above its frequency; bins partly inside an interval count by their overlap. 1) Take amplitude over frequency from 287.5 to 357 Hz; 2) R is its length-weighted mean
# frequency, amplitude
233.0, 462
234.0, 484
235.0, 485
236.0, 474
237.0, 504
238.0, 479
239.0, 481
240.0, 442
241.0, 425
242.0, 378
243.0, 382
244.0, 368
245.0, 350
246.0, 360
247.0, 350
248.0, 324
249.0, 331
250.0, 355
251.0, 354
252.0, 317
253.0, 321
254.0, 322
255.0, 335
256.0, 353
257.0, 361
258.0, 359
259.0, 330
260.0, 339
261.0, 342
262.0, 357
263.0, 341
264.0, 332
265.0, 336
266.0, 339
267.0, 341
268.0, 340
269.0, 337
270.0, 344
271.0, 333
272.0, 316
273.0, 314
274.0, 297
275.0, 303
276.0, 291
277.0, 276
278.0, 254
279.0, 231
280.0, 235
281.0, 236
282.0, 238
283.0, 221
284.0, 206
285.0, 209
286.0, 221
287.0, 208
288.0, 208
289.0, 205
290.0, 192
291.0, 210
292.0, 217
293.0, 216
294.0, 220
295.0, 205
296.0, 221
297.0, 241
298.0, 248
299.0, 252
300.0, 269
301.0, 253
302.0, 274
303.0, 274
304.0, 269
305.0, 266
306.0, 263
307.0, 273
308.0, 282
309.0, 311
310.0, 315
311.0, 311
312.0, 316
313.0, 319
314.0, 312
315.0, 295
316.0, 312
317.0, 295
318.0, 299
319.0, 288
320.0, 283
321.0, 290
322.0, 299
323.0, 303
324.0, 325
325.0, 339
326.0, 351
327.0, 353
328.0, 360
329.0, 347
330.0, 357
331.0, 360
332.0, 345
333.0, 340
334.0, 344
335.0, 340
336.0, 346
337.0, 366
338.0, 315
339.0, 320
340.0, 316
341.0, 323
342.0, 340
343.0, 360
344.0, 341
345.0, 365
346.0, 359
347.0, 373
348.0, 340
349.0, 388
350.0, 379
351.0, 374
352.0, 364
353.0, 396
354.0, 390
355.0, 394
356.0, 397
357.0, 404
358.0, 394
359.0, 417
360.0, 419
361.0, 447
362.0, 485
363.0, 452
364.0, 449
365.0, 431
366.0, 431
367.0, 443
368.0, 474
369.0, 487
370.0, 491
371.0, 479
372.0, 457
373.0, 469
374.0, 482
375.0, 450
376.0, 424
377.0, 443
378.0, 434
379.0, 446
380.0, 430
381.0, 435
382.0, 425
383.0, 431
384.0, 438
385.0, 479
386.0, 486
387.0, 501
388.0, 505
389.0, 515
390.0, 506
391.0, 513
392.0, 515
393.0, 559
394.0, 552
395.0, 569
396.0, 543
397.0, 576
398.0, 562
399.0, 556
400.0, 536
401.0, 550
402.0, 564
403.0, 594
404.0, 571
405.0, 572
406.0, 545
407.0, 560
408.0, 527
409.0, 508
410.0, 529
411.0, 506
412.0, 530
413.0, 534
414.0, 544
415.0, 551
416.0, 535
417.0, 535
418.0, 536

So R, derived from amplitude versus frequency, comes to 310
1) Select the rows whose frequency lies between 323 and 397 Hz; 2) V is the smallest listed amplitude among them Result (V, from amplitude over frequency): 303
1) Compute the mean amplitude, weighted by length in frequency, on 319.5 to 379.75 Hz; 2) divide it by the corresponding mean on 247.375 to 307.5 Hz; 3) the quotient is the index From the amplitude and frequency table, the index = 1.37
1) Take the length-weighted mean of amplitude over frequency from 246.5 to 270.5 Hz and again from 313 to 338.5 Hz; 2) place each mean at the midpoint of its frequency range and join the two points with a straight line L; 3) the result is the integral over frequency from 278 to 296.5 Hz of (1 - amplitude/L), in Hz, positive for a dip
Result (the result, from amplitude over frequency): 6.45 Hz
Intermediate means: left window 340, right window 326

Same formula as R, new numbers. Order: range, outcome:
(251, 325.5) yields 286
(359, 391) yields 460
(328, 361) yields 364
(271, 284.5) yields 266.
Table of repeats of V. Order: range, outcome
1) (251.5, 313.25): 192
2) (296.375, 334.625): 241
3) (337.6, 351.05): 315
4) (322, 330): 299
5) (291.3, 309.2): 205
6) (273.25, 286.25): 206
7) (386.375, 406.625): 501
